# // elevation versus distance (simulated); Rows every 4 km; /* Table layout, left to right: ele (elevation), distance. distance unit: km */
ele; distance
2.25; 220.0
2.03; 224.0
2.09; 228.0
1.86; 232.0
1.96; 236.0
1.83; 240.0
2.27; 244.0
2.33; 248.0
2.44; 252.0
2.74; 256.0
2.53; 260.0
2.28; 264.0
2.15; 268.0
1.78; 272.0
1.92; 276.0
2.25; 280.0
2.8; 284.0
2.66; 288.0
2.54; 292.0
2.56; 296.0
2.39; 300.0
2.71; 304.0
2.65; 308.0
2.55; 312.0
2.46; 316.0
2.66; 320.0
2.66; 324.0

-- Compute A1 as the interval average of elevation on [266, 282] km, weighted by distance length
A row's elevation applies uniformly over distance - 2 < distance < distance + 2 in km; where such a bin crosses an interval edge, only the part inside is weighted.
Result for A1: 2.02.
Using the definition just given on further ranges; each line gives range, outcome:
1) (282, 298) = 2.64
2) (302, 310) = 2.68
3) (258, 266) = 2.4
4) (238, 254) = 2.22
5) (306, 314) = 2.6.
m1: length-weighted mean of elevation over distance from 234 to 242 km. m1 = 1.9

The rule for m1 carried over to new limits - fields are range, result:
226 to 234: 1.98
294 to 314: 2.57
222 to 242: 1.95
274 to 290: 2.41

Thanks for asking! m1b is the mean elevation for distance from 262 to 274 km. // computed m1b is 2.07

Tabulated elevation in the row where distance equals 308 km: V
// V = 2.65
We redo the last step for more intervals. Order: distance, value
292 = 2.54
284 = 2.8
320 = 2.66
